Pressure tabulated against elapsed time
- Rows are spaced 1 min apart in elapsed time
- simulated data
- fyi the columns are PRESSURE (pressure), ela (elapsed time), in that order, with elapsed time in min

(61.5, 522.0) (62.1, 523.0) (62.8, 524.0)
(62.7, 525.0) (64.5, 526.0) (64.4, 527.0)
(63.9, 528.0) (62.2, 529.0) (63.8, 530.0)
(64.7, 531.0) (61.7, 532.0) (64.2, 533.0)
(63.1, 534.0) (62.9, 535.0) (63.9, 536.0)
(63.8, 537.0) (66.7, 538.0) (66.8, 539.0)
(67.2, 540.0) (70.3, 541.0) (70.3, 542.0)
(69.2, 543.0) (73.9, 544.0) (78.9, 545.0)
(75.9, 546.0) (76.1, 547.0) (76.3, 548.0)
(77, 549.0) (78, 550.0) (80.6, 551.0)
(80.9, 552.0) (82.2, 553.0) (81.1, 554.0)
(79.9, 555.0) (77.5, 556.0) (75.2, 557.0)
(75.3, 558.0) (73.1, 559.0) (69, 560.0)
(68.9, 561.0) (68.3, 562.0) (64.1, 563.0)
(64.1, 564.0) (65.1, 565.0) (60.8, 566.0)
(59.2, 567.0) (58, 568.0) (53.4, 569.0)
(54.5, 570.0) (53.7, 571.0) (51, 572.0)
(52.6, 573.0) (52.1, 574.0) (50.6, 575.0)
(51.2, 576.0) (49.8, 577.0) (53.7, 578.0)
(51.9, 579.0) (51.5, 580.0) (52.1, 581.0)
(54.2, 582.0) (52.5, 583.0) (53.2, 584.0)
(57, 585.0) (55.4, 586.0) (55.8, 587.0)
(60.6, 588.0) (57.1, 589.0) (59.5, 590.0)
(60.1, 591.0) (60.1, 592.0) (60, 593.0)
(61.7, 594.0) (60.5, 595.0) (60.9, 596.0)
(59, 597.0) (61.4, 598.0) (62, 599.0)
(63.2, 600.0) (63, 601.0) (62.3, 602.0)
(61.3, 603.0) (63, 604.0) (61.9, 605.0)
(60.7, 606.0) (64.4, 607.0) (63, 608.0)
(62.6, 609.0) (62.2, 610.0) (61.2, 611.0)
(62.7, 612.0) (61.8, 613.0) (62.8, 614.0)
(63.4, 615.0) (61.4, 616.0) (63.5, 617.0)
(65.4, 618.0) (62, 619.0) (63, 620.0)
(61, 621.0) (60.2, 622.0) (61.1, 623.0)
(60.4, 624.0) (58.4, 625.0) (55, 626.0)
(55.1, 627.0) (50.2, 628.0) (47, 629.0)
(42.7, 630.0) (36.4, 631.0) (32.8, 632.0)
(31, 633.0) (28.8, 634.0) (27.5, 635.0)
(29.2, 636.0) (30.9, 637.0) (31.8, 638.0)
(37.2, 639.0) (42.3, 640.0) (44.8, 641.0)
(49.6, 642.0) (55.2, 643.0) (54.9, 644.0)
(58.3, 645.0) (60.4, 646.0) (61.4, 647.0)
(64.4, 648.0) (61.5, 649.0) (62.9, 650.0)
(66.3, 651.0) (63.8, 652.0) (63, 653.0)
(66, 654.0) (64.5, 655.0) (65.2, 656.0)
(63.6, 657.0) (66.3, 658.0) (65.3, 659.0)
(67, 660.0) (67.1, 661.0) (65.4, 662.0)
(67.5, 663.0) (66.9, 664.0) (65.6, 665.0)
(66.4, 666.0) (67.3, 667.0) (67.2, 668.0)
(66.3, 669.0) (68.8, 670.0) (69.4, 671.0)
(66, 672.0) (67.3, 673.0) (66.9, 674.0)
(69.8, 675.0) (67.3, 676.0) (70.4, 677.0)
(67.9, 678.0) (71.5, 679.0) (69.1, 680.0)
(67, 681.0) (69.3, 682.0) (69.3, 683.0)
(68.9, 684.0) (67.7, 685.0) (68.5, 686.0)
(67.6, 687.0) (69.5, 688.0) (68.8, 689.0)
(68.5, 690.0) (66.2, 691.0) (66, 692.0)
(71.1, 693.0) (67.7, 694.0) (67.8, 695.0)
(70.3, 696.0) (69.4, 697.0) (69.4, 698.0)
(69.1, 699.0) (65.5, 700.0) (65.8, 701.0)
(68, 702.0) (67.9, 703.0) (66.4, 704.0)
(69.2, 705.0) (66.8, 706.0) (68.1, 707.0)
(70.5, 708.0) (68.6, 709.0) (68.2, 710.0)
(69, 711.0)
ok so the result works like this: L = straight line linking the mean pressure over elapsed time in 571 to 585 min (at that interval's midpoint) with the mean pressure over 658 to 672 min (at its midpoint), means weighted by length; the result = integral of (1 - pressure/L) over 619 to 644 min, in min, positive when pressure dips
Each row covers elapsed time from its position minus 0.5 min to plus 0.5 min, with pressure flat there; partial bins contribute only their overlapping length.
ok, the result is 6.2 min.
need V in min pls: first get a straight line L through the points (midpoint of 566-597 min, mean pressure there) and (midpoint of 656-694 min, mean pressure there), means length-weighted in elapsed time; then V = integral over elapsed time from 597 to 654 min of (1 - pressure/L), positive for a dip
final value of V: 5.5 min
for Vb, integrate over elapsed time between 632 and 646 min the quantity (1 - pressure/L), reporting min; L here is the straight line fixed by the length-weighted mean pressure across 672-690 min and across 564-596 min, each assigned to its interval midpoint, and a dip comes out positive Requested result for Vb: 5.05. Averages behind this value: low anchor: 56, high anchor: 68.6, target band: 40.6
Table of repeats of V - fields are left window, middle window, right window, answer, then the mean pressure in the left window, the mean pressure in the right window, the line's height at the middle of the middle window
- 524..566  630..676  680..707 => 7.9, 70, 68.2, 68.7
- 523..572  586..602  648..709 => 1.8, 68.1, 67.3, 67.8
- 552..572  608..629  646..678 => 2.0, 67.5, 66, 66.6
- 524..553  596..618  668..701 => 2.1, 69.2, 68.3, 68.8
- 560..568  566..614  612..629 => 3.3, 64.2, 60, 62.3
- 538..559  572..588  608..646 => 3.1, 75.4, 51.5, 65.8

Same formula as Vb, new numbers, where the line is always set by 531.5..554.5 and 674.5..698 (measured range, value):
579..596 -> 3.3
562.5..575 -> 2.5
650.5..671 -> 0.9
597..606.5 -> 1.2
